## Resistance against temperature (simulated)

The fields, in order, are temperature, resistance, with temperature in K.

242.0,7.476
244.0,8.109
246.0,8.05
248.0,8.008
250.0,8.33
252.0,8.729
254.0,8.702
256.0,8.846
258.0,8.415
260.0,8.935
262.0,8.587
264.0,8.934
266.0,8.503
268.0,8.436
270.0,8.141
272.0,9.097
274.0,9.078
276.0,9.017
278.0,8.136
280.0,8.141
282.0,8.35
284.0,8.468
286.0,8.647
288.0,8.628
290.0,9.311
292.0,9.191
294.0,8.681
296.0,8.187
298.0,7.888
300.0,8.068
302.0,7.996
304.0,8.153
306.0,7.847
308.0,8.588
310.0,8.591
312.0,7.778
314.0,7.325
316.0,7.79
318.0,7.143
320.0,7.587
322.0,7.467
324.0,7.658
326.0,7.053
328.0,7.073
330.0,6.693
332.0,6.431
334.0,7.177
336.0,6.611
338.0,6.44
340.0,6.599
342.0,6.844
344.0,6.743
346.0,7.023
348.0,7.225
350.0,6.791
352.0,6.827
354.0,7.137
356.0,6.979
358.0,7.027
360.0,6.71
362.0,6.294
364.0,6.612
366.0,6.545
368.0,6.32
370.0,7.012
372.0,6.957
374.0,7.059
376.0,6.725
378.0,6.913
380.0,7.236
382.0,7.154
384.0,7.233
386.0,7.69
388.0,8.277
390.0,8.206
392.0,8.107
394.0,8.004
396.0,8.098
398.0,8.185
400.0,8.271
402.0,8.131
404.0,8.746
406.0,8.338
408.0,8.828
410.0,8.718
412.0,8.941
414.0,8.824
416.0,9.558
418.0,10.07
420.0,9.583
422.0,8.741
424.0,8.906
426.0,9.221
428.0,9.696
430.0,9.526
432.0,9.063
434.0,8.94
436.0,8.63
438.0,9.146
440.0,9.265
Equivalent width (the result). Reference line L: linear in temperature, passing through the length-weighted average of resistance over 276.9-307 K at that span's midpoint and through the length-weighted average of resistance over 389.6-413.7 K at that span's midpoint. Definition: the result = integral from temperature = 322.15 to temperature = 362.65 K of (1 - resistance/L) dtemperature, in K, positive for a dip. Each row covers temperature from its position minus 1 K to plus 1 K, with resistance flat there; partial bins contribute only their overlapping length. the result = 7.3 K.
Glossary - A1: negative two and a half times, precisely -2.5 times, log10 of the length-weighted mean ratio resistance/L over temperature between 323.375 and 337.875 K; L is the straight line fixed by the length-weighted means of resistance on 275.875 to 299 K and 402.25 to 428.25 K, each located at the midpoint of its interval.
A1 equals 0.251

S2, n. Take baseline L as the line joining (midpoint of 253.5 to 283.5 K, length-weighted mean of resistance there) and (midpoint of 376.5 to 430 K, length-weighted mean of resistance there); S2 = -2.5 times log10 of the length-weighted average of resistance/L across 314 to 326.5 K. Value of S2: 0.15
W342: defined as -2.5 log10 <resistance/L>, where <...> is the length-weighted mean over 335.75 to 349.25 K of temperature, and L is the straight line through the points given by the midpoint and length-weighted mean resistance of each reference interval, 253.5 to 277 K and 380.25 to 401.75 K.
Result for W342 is 0.21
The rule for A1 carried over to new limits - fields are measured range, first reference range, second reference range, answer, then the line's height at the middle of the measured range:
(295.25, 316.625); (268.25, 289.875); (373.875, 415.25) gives 0.06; 8.46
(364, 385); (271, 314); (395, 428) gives 0.25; 8.72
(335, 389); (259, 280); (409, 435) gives 0.28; 9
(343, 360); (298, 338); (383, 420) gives 0.14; 7.9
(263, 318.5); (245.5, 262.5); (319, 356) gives -0.07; 7.84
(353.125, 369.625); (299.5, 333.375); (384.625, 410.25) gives 0.18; 7.96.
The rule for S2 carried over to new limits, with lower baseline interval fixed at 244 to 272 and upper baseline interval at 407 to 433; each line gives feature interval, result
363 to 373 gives 0.32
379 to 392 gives 0.18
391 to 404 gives 0.12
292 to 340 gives 0.16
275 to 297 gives 0.00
